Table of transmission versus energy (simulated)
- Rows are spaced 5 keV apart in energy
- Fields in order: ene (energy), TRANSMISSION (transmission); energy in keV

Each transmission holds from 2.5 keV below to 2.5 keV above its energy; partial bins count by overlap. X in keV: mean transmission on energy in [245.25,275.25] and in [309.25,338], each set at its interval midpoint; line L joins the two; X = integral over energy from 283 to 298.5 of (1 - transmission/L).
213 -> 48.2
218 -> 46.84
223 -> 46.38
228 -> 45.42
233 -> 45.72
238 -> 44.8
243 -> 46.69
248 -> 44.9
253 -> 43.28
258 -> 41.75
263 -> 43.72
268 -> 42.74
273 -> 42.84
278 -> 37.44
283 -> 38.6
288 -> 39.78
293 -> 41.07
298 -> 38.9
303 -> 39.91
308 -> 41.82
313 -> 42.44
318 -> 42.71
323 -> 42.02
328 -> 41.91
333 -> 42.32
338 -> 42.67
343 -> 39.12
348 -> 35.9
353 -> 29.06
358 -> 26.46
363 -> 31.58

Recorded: 1.1 keV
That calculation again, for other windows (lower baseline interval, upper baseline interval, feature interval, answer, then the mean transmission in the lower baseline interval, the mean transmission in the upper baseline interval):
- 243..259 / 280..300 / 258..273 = -0.2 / 44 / 39.6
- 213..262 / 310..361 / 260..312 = 1.4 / 45.2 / 38.4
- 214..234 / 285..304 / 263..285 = 0.5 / 46.3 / 39.9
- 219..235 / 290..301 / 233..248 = -0.3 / 45.9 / 40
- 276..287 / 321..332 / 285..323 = -0.8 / 38.3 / 42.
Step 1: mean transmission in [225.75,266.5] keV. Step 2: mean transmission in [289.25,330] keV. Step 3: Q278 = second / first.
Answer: 0.93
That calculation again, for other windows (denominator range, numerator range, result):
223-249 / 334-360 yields 0.77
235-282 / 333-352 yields 0.90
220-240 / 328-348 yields 0.89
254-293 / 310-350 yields 1.00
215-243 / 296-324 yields 0.90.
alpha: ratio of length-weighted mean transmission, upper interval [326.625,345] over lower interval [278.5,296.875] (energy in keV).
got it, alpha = 1.1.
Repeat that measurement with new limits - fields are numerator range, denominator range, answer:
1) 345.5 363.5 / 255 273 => 0.72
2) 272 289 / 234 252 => 0.87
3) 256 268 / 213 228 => 0.92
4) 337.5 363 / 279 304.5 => 0.85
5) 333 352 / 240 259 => 0.88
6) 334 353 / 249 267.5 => 0.89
